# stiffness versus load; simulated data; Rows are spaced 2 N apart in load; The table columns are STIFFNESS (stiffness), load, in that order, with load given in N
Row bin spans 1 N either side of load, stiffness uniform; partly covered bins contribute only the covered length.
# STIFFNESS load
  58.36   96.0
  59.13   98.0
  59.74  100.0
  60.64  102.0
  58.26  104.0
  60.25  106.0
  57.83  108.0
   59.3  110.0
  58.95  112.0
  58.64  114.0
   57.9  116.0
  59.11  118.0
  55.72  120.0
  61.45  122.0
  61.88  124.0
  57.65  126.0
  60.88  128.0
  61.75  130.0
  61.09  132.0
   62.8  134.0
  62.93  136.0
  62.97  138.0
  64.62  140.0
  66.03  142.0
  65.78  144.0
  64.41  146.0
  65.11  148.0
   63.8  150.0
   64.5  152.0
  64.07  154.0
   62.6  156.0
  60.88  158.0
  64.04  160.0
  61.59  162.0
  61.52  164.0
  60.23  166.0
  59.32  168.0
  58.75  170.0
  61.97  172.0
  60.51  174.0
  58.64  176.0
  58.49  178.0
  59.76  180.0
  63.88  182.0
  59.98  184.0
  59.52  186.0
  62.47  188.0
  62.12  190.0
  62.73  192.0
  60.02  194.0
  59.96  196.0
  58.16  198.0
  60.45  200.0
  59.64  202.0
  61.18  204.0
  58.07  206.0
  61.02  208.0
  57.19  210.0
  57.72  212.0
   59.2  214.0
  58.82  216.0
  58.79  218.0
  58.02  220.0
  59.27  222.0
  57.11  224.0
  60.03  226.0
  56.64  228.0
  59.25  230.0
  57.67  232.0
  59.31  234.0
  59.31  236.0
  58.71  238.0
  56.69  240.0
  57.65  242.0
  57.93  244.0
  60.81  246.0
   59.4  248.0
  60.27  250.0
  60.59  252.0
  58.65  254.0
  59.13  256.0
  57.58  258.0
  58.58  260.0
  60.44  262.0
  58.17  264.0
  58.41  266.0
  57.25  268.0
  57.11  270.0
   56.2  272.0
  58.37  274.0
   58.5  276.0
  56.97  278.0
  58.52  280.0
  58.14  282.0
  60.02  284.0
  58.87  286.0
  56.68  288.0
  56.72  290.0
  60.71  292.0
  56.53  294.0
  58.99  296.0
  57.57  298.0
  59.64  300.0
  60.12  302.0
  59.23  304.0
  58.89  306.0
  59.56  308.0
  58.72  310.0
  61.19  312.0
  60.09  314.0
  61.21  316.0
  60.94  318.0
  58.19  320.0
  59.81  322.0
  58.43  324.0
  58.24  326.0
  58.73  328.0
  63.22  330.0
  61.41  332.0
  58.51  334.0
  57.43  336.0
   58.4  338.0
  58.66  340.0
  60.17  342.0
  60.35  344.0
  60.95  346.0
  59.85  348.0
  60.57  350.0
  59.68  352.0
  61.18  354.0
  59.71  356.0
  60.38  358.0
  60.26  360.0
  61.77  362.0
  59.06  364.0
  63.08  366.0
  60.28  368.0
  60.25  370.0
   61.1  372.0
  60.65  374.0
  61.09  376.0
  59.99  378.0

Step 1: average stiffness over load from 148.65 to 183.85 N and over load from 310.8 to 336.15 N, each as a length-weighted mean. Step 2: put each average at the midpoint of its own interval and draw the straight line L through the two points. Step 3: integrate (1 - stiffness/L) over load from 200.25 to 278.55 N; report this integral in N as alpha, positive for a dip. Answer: 2.68 N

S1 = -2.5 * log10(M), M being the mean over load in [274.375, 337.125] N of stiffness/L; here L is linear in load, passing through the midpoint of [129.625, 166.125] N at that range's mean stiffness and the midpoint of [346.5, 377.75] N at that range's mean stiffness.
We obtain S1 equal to 0.04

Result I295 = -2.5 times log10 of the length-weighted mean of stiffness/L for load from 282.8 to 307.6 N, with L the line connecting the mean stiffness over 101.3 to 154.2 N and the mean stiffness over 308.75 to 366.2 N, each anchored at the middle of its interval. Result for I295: 0.03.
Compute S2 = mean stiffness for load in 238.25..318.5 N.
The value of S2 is 58.8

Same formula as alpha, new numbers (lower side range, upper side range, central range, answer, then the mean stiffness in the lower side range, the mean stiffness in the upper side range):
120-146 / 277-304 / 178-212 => 0.3 N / 62.3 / 58.5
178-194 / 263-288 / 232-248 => 0.2 N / 61.2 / 58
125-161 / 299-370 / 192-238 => 2.2 N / 63.1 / 59.9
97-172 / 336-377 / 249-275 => 0.9 N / 61.3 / 60.3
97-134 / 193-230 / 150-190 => -1.4 N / 59.5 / 59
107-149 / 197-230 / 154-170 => -0.3 N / 61.3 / 58.8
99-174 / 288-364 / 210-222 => 0.4 N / 61.3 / 59.6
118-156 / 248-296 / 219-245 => 0.6 N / 62.5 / 58.4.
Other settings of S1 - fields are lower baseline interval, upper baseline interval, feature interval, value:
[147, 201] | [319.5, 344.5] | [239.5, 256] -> 0.024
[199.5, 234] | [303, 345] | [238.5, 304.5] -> 0.013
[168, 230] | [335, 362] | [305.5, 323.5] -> 0.000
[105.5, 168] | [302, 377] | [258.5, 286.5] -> 0.042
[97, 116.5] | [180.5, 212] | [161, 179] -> -0.003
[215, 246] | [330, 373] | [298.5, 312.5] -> 0.001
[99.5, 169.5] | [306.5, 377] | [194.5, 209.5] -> 0.022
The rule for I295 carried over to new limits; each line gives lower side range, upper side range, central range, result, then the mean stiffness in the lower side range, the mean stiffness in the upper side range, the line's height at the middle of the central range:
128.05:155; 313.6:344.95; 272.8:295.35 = 0.04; 63.7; 59.6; 60.6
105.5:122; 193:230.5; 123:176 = -0.06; 58.6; 59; 58.7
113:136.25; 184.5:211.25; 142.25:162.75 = -0.06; 60.1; 60.2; 60.1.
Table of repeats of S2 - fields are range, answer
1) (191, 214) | 59.6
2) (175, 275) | 59.1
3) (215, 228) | 58.5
